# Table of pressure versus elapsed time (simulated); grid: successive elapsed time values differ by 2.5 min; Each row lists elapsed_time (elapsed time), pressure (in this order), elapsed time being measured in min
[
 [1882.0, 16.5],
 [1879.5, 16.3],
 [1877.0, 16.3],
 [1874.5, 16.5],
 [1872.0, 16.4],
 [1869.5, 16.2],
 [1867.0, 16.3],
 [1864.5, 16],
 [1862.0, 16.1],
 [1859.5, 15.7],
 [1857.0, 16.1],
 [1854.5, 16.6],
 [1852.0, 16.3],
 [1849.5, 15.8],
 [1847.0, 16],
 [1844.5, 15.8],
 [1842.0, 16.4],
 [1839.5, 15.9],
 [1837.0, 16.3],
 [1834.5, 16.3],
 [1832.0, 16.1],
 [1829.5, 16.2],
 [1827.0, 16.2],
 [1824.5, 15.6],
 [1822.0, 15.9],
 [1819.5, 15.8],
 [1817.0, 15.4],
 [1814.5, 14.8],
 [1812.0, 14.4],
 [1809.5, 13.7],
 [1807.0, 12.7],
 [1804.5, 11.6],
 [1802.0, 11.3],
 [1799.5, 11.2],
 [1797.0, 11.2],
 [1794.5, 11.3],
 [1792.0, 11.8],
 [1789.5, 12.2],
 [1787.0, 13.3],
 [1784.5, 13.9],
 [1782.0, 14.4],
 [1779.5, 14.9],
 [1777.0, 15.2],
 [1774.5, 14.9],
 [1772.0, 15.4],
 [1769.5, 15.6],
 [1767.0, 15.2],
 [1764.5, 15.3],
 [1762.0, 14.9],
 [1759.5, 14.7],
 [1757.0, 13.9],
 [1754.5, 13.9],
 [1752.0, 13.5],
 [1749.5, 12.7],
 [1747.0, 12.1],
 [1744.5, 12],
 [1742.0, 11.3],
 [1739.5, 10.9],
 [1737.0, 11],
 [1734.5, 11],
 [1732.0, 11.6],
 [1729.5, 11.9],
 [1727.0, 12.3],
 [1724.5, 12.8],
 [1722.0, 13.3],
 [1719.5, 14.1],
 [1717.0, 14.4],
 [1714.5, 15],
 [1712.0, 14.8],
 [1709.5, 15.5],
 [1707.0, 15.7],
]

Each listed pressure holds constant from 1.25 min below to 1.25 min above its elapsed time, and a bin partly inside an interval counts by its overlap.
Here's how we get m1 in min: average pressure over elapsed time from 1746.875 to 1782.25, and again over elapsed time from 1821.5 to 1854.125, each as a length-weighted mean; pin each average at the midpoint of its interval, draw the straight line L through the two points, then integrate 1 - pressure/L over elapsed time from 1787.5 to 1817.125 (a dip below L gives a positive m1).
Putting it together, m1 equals 5.4 min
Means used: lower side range 14.5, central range 12.5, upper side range 16.1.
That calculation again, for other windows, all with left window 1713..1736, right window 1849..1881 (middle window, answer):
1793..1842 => 2.6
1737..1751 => 1.7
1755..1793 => -0.8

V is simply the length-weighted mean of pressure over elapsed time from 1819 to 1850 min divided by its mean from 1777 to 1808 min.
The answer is 1.27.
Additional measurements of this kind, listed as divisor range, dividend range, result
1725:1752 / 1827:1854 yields 1.37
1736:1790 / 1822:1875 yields 1.17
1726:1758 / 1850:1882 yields 1.34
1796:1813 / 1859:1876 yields 1.32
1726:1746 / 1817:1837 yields 1.39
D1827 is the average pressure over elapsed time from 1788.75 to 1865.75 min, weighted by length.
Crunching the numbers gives 14.7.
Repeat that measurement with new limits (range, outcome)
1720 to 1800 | 13.1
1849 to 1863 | 16.1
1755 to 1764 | 14.5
